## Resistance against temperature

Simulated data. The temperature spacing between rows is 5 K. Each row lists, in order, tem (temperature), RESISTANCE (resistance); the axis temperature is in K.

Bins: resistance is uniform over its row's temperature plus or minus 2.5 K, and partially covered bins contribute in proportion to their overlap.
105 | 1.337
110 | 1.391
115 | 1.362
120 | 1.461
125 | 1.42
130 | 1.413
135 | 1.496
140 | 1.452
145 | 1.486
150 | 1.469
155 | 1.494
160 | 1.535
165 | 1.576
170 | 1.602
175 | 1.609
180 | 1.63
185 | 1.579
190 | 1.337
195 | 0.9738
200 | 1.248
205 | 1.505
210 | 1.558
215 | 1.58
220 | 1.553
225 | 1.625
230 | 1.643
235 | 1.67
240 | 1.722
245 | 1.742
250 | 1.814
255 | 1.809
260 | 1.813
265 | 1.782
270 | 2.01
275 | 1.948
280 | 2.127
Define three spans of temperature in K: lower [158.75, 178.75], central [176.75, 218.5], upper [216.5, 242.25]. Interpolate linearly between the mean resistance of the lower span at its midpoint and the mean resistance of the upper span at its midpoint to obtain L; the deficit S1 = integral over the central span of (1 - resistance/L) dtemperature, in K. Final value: 4.6 K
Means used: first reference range 1.59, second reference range 1.64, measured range 1.43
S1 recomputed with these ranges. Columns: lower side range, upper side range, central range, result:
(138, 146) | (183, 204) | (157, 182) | -3.91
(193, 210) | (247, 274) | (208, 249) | -2.58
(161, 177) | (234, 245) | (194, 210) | 3.21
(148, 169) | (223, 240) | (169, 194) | 0.83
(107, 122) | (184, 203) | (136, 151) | -1.33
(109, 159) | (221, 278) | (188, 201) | 3.59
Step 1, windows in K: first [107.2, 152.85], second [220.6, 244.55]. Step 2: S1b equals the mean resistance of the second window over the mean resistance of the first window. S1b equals 1.16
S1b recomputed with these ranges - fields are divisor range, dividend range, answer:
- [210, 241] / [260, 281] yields 1.19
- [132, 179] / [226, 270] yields 1.15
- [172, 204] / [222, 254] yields 1.21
